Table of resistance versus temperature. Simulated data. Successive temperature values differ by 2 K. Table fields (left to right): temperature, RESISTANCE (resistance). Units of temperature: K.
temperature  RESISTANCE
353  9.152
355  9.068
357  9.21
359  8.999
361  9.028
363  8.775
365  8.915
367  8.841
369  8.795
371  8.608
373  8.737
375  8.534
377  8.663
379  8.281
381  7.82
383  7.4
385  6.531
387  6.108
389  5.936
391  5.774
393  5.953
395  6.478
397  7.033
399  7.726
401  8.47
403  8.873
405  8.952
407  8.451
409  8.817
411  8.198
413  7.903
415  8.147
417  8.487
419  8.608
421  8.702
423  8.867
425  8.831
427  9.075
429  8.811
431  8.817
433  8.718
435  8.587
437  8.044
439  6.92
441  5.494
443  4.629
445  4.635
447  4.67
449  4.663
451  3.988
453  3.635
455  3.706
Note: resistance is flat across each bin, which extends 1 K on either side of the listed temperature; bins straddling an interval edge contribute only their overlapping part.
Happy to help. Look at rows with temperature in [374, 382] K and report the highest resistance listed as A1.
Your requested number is 8.663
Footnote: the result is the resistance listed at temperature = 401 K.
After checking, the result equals 8.47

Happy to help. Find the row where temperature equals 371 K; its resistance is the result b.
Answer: 8.608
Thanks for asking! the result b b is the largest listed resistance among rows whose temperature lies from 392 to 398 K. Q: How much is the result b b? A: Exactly 7.033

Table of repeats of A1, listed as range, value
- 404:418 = 8.952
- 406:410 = 8.817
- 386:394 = 6.108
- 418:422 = 8.702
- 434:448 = 8.587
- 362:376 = 8.915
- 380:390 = 7.82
